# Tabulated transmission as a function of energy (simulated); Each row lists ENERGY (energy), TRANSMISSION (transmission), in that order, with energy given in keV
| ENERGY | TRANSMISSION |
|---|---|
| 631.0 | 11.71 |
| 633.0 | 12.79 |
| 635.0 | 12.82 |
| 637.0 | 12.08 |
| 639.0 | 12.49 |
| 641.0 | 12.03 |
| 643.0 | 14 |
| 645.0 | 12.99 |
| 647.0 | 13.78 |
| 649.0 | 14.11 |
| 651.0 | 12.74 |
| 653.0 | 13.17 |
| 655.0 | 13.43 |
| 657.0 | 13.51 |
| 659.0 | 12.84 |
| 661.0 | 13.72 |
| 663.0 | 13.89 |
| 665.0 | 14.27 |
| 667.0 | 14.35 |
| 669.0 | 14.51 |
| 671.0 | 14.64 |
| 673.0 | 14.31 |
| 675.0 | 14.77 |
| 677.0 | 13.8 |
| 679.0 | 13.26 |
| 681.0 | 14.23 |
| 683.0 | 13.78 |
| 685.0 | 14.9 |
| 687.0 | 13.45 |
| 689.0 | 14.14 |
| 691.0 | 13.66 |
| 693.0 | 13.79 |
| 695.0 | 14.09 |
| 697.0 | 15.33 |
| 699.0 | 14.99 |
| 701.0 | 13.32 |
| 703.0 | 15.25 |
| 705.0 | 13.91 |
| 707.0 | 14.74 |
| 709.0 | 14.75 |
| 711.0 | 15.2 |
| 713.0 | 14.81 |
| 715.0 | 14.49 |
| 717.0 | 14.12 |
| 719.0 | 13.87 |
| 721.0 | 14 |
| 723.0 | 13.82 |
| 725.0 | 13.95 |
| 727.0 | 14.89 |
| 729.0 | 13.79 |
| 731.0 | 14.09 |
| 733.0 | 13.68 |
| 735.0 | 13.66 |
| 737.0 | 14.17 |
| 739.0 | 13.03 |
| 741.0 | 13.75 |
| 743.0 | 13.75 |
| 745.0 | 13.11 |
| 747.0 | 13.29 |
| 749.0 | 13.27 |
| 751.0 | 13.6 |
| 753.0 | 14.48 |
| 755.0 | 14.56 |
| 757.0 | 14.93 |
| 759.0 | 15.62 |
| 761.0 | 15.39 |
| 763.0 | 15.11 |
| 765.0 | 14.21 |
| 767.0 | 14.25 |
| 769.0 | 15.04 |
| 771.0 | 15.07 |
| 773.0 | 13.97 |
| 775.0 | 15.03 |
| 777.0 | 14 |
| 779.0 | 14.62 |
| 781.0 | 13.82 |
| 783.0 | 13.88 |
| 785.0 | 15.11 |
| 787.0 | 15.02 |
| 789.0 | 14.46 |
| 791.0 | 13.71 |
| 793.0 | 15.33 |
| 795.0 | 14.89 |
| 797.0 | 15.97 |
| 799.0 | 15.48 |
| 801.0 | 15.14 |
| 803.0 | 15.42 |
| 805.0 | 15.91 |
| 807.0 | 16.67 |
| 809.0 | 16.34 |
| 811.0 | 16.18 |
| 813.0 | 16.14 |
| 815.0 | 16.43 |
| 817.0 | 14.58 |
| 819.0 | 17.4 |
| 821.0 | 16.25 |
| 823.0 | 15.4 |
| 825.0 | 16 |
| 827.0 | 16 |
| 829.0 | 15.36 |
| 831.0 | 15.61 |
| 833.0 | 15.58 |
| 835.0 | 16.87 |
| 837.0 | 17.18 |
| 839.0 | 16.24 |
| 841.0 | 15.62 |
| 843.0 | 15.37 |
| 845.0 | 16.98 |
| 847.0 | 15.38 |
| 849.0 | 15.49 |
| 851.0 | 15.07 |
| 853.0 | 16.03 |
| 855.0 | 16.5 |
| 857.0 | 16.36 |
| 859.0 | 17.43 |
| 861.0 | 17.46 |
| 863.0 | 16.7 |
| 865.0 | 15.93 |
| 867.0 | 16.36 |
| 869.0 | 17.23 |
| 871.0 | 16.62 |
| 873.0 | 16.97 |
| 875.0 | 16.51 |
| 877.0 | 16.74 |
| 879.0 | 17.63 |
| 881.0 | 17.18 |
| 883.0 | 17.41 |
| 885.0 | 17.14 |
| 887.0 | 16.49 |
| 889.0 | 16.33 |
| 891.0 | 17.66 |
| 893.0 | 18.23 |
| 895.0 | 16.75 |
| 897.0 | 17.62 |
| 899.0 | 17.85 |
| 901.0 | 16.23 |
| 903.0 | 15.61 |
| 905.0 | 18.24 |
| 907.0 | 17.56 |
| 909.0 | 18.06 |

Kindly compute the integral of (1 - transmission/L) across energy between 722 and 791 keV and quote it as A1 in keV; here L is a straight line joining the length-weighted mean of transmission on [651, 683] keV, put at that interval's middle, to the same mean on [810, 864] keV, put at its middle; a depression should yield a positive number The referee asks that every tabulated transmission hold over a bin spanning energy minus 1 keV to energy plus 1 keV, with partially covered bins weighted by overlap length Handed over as 3.8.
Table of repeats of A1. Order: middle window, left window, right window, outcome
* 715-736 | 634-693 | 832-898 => 0.8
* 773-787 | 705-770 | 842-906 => 0.5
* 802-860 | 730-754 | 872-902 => -1.1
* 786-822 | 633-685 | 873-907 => 0.4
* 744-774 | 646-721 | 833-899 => 1.5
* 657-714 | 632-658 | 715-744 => -3.2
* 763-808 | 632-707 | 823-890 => 1.6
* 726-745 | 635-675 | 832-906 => 1.1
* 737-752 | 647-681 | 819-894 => 1.5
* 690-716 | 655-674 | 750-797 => -0.5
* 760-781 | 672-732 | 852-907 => 0.9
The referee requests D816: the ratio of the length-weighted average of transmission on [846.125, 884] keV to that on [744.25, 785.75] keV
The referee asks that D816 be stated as 1.15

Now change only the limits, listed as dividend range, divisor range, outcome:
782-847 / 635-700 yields 1.14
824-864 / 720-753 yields 1.17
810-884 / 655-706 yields 1.16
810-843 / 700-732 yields 1.12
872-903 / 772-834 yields 1.11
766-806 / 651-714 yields 1.05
